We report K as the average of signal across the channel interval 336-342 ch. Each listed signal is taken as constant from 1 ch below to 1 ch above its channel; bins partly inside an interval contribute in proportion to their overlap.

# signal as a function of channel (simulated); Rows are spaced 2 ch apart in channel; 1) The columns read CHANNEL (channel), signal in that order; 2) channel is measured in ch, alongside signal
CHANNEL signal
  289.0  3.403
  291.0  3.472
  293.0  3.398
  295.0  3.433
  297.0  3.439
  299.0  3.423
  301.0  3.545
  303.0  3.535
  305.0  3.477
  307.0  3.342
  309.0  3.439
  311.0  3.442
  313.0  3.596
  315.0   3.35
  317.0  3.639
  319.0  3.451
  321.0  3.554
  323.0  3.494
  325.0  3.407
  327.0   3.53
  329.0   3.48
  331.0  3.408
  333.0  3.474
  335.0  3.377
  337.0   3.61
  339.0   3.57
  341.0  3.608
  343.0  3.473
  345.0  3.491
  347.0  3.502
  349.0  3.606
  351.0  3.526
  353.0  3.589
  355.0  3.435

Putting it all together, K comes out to 3.6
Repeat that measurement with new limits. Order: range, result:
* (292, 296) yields 3.42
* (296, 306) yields 3.48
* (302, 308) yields 3.45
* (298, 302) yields 3.48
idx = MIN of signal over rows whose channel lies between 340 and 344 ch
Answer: 3.473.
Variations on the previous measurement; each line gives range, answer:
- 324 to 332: 3.407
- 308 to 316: 3.35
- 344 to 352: 3.491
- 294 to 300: 3.423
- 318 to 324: 3.451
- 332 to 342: 3.377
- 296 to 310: 3.342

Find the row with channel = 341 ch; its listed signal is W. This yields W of 3.608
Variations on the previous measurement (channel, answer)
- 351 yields 3.526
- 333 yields 3.474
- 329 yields 3.48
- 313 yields 3.596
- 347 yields 3.502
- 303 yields 3.535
